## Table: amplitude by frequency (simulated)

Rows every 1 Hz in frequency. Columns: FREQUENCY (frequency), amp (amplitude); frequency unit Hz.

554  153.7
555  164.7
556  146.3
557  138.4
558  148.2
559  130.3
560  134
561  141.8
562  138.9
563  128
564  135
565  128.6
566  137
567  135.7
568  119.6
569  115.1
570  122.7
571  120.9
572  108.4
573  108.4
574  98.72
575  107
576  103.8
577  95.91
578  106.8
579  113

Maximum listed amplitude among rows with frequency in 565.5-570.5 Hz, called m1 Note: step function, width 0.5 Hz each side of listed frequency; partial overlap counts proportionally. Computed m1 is 137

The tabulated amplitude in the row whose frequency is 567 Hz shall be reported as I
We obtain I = 135.7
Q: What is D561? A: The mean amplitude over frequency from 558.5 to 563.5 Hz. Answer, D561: 135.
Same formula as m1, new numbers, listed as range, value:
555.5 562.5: 148.2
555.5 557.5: 146.3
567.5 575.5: 122.7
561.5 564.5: 138.9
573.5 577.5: 107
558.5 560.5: 134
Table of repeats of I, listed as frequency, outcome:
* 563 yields 128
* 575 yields 107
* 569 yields 115.1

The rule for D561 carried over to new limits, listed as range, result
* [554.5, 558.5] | 149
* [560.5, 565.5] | 134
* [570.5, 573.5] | 113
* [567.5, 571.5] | 120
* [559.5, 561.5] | 138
